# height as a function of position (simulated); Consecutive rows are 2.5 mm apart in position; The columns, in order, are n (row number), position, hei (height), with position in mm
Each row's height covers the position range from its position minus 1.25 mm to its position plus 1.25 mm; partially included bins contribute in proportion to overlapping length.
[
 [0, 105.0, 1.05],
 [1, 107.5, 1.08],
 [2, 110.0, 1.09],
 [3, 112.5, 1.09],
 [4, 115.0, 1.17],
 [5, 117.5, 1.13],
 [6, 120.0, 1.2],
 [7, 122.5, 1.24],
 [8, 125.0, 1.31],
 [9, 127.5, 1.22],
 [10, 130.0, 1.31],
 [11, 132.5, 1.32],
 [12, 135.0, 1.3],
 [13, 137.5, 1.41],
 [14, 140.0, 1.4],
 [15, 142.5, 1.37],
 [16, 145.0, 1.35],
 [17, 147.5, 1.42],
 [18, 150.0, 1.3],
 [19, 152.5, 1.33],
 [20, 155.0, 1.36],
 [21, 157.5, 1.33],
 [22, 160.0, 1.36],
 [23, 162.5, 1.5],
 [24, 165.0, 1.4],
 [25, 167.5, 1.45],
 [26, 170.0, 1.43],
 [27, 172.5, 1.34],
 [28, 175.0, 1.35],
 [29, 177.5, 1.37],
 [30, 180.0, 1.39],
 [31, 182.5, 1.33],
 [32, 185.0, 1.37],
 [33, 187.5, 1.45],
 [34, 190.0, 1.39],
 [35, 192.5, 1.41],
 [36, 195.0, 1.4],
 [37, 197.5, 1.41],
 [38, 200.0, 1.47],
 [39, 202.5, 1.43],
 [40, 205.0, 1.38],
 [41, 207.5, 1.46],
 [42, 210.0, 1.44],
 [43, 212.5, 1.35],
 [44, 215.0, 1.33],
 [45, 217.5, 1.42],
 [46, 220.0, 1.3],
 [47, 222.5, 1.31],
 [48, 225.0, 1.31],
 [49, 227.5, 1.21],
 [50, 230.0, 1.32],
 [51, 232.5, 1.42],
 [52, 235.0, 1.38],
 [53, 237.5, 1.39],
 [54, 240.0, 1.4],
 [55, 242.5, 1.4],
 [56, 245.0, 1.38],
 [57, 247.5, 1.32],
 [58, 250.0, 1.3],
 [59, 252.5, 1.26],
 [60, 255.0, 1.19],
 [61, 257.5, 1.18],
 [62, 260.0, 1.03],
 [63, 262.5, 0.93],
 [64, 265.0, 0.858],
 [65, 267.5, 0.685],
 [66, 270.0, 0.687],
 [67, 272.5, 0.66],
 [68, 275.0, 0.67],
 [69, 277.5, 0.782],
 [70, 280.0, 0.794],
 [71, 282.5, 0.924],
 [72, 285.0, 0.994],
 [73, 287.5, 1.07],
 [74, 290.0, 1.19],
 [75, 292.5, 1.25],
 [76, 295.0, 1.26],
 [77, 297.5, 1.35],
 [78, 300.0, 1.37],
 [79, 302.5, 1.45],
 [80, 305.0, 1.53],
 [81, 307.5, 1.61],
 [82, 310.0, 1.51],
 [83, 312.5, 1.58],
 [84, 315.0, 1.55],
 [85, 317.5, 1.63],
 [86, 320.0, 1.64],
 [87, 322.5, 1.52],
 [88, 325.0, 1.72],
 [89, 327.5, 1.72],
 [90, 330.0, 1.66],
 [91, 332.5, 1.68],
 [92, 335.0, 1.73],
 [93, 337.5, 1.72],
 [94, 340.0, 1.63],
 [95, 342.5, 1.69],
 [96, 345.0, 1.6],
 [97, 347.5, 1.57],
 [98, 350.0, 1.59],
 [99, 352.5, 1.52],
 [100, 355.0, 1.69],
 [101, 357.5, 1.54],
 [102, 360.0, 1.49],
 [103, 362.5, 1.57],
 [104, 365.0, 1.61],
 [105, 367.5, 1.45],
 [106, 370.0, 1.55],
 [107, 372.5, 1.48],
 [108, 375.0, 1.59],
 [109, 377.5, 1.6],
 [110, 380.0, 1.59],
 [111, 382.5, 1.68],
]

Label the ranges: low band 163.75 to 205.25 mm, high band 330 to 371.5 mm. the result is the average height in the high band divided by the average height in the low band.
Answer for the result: 1.15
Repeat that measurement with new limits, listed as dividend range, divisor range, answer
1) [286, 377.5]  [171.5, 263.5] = 1.15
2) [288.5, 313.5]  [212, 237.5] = 1.05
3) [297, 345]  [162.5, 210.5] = 1.14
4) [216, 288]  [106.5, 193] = 0.85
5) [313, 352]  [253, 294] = 1.75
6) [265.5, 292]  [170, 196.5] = 0.62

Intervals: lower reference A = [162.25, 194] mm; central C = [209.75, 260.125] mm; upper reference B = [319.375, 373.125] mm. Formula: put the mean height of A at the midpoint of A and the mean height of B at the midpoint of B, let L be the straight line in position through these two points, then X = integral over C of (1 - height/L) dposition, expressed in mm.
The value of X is 5.03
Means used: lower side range 1.4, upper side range 1.61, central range 1.32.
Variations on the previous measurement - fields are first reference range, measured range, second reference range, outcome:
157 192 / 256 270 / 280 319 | 4.5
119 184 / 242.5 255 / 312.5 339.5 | 1.7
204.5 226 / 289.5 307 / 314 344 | 2.4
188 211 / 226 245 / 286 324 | 0.9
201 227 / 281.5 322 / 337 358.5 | 4.2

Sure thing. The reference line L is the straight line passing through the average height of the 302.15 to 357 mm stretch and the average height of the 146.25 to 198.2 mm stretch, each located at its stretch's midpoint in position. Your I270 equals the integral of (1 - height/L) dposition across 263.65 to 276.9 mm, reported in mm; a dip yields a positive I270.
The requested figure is 7.0 mm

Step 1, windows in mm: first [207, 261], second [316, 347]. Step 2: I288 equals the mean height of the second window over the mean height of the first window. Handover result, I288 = 1.25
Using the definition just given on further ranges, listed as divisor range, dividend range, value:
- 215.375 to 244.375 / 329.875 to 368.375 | 1.19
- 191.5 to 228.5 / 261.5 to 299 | 0.69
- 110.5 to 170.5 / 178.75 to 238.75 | 1.05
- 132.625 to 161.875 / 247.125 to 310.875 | 0.81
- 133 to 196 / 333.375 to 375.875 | 1.15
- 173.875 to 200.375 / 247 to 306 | 0.77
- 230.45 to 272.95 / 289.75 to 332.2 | 1.31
